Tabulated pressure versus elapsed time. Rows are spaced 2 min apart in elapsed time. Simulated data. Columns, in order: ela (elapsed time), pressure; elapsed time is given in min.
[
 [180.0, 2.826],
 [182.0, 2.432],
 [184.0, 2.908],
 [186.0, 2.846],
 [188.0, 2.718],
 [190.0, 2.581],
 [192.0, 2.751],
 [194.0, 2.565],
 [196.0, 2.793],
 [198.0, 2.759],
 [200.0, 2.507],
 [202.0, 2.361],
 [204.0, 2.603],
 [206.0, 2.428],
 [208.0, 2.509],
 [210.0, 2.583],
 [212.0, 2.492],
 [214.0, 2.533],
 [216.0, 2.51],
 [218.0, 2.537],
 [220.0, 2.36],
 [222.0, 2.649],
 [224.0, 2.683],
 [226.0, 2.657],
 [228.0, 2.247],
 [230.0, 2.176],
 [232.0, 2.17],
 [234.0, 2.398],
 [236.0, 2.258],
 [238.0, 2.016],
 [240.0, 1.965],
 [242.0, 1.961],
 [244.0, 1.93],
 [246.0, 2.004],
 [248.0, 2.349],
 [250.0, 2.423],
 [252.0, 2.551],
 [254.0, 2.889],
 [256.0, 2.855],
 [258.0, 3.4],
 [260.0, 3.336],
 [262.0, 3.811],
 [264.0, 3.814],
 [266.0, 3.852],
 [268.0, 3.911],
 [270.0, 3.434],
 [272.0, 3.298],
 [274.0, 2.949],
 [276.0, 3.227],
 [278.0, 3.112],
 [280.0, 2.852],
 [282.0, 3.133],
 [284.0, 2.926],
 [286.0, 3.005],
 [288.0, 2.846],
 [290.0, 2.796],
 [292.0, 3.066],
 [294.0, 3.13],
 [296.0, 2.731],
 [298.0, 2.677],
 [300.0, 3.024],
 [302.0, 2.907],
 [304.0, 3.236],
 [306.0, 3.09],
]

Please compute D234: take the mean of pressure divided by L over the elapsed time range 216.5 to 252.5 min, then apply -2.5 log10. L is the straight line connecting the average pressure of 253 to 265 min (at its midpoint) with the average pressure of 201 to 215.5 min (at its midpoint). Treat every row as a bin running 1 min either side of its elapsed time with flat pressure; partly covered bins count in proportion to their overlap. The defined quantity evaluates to 0.261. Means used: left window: 2.5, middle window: 2.3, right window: 3.35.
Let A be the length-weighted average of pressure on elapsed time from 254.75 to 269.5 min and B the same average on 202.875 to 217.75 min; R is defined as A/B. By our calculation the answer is 1.4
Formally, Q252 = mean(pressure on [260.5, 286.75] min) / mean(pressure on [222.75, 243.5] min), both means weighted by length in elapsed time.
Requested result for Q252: 1.48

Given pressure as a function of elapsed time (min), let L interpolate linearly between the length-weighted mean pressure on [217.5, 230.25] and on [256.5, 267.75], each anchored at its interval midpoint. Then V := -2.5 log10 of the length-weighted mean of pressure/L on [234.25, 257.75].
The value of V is 0.330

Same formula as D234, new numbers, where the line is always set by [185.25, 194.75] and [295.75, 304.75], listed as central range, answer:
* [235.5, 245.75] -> 0.36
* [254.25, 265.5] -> -0.20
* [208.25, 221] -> 0.10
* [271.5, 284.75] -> -0.07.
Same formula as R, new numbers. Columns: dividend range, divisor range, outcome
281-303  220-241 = 1.26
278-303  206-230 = 1.17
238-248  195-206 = 0.78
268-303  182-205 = 1.14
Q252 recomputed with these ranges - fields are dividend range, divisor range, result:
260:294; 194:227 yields 1.27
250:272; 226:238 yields 1.47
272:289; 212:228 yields 1.19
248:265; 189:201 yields 1.16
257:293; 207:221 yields 1.30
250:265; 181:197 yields 1.18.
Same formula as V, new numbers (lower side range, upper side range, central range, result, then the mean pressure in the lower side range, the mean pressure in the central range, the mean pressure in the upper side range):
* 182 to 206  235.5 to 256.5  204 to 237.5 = 0.006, 2.65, 2.45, 2.28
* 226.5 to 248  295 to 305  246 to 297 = -0.207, 2.14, 3.09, 2.92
